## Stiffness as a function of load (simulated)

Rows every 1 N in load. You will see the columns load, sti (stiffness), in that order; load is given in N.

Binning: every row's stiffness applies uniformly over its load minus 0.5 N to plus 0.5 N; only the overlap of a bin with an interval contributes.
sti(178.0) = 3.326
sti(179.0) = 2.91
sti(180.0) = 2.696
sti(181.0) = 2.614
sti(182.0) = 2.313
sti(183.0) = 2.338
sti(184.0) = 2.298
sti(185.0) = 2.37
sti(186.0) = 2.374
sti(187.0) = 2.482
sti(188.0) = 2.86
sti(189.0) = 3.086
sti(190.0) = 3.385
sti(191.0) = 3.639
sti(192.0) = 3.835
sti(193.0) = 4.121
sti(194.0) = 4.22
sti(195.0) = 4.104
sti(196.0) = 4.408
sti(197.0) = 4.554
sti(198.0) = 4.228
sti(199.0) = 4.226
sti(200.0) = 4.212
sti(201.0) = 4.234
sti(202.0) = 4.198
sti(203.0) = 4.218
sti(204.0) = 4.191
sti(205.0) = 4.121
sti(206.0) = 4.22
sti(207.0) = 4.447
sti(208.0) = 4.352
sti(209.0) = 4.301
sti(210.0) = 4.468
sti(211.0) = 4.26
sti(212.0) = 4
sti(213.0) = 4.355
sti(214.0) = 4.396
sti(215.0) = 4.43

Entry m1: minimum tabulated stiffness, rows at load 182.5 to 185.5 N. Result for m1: 2.298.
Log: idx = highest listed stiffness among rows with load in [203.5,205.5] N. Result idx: 4.191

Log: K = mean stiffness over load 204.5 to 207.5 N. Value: 4.26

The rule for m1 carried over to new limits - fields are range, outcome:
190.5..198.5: 3.639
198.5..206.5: 4.121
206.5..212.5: 4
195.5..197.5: 4.408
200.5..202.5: 4.198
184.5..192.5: 2.37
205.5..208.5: 4.22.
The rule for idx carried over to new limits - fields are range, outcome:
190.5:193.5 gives 4.121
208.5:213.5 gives 4.468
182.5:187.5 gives 2.482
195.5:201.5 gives 4.554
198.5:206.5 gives 4.234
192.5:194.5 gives 4.22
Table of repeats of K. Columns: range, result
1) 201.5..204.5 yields 4.2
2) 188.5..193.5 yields 3.61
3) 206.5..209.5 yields 4.37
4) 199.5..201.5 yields 4.22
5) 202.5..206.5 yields 4.19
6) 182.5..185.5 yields 2.34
